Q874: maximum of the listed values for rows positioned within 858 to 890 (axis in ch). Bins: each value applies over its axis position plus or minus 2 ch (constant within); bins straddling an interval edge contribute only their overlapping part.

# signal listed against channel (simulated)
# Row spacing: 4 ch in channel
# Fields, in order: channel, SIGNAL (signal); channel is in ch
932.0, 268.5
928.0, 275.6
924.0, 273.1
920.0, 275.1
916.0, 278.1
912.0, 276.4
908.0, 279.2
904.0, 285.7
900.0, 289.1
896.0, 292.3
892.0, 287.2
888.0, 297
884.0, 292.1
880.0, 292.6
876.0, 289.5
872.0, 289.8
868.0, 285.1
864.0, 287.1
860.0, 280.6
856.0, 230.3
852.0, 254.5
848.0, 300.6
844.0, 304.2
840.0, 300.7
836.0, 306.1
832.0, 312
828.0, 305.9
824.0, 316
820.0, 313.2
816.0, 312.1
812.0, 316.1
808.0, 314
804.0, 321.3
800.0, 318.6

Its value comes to 297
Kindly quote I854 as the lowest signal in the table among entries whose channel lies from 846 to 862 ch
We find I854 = 230.3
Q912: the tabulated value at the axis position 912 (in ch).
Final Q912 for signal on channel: 276.4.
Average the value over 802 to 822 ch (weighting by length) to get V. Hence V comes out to 315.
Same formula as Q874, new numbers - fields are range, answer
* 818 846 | 316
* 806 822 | 316.1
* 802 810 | 321.3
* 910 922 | 278.1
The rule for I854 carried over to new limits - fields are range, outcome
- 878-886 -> 292.1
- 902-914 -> 276.4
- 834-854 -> 254.5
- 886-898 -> 287.2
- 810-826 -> 312.1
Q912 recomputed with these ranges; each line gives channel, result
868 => 285.1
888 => 297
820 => 313.2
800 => 318.6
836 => 306.1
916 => 278.1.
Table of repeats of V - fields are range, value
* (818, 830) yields 312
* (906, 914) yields 278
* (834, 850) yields 303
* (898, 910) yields 285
